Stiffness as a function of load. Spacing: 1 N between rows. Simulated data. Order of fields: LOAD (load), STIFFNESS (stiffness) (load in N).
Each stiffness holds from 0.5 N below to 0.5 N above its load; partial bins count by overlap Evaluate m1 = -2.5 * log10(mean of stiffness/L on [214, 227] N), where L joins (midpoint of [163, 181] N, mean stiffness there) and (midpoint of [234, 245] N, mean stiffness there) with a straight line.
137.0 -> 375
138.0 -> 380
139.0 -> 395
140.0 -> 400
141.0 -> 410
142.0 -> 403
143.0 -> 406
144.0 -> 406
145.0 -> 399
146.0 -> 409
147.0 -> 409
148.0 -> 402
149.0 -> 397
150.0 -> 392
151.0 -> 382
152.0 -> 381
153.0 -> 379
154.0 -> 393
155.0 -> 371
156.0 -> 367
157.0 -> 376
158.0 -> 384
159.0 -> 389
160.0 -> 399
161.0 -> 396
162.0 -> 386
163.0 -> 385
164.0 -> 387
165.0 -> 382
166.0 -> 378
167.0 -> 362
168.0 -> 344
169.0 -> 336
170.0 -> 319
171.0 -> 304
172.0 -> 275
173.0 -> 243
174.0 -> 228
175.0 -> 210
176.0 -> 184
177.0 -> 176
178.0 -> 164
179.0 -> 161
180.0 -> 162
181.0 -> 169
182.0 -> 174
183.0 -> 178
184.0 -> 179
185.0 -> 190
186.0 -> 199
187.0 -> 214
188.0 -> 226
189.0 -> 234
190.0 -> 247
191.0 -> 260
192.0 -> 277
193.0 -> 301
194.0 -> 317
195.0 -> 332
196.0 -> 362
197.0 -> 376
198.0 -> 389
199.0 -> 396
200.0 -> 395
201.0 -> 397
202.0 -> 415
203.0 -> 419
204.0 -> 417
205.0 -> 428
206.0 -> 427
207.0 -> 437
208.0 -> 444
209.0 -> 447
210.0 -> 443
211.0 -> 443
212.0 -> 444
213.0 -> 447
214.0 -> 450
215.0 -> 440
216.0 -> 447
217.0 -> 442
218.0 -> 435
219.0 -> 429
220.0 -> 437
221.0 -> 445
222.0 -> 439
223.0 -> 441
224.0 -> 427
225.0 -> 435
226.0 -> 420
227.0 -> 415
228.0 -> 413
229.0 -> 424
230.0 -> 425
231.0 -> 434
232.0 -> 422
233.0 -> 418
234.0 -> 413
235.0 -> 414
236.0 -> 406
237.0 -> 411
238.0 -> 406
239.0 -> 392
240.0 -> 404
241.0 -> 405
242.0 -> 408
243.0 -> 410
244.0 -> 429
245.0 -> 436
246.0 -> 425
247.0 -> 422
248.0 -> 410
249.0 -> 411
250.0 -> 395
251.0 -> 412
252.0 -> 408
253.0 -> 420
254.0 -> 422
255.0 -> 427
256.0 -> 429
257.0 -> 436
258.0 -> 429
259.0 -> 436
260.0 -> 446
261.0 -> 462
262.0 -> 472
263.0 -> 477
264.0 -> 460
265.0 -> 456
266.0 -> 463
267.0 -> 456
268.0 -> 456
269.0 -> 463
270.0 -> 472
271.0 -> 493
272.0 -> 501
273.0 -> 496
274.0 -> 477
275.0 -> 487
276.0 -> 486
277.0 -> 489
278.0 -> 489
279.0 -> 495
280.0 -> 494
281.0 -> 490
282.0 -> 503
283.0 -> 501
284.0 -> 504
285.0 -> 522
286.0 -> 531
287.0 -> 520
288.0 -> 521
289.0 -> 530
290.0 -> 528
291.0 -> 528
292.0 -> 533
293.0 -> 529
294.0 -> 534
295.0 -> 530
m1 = -0.176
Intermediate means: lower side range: 272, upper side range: 410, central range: 436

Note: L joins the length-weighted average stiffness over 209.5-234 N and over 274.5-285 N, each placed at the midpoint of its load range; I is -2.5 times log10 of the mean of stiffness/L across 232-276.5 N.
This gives 0.07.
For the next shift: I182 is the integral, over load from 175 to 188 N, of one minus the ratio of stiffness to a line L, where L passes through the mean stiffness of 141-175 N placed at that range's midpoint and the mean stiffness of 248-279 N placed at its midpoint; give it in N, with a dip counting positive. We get 6.9 N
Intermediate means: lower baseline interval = 367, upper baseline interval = 454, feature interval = 182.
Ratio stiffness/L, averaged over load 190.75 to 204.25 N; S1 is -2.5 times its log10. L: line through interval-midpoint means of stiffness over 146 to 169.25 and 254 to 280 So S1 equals 0.14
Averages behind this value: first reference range 383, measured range 362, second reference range 466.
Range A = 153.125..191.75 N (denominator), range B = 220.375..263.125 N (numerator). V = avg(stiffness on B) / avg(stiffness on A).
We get 1.5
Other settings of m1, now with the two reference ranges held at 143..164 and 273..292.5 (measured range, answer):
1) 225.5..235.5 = 0.10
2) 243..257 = 0.14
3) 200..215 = 0.02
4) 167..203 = 0.48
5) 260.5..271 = 0.06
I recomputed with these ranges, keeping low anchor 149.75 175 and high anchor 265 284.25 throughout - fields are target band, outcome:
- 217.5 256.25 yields 0.051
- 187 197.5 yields 0.322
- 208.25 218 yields -0.080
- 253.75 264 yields 0.050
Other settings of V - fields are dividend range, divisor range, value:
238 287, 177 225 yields 1.31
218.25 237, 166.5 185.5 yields 1.85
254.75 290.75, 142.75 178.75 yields 1.39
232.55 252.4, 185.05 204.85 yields 1.27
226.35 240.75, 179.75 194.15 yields 1.88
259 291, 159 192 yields 1.83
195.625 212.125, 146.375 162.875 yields 1.07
